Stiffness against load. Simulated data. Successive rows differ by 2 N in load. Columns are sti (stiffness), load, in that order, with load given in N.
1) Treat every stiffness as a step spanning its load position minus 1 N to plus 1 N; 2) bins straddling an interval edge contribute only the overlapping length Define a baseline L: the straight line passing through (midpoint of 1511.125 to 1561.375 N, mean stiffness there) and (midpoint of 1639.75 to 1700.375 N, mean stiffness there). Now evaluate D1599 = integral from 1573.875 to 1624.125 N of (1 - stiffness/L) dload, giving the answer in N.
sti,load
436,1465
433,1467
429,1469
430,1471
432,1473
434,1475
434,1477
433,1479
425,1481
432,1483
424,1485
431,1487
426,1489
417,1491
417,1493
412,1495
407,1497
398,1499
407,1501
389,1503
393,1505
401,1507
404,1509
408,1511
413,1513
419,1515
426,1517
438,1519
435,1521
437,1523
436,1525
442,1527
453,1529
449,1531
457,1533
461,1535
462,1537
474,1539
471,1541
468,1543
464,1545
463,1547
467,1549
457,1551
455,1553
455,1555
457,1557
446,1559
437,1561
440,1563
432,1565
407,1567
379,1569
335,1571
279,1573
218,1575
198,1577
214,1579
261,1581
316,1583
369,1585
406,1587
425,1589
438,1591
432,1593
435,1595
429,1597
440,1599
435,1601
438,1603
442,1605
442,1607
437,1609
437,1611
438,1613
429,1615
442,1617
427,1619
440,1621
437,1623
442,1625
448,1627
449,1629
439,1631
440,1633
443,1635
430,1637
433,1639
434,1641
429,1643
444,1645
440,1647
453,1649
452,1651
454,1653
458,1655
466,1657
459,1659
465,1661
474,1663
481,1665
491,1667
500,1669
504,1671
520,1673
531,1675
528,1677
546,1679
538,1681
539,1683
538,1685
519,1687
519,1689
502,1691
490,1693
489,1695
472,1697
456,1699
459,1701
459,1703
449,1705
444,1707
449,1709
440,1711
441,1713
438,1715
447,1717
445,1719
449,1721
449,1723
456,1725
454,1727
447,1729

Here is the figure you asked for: 8.0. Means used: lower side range 449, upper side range 486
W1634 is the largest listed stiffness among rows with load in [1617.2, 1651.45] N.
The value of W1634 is 453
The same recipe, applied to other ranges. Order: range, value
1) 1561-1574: 440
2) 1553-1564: 457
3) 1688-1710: 519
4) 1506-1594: 474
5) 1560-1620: 442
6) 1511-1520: 438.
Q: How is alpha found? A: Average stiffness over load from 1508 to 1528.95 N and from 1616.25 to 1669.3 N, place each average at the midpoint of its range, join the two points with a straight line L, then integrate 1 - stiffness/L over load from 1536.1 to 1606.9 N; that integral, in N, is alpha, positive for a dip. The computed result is 5.21 N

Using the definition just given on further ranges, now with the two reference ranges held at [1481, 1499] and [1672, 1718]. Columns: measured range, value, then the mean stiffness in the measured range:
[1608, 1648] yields 2.36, 438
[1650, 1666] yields 0.39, 464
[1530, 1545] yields -0.96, 463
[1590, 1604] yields 0.61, 435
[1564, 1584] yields 6.41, 304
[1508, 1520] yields 0.27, 418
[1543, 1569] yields -0.29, 446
